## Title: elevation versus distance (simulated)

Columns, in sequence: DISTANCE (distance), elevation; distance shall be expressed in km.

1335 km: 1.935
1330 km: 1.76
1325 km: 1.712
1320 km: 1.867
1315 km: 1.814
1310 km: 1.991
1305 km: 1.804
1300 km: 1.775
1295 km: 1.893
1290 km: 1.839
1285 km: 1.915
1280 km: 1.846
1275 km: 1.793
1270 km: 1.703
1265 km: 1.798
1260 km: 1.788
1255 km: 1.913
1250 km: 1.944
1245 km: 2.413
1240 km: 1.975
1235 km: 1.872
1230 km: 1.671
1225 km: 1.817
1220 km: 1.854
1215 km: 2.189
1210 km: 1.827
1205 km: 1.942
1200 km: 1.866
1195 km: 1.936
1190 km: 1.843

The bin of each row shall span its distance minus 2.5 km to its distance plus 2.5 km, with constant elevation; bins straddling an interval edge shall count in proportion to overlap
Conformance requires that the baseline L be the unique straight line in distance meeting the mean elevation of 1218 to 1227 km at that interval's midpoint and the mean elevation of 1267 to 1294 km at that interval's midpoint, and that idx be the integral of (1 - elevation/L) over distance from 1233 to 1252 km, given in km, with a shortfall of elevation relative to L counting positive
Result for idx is -2.4 km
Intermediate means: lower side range 1.84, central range 2.06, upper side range 1.82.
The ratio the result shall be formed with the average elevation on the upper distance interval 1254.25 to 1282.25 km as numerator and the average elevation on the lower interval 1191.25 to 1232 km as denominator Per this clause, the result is 1.0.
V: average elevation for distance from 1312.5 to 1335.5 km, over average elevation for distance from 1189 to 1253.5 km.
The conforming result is 0.93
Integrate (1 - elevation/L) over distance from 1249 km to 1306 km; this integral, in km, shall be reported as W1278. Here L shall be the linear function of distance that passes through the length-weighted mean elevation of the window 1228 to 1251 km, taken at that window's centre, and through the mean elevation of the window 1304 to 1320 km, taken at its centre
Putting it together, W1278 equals 2.8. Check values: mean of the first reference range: 1.98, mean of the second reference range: 1.88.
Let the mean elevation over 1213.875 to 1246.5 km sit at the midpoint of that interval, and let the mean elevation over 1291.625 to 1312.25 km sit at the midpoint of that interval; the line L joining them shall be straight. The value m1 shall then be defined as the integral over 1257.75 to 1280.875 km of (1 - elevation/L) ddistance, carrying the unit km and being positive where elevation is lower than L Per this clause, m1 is 1.5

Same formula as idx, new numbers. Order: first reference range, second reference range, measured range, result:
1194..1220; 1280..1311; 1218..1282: 0.92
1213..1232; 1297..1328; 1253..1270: 0.42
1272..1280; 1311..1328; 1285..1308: -0.41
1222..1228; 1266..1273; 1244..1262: -2.33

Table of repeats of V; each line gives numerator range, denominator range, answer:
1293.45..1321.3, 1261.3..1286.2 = 1.03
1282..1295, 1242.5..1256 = 0.89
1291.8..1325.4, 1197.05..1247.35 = 0.95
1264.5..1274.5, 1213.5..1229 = 0.92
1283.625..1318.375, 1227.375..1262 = 0.96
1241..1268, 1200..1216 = 1.01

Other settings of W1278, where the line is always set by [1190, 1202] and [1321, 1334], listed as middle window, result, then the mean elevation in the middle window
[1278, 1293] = -0.5 km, 1.87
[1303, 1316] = -0.6 km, 1.88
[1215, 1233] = 0.3 km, 1.84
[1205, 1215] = -0.4 km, 1.95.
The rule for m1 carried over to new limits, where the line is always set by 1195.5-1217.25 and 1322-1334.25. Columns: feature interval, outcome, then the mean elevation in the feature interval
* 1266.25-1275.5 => 0.5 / 1.75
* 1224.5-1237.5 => 0.9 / 1.78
